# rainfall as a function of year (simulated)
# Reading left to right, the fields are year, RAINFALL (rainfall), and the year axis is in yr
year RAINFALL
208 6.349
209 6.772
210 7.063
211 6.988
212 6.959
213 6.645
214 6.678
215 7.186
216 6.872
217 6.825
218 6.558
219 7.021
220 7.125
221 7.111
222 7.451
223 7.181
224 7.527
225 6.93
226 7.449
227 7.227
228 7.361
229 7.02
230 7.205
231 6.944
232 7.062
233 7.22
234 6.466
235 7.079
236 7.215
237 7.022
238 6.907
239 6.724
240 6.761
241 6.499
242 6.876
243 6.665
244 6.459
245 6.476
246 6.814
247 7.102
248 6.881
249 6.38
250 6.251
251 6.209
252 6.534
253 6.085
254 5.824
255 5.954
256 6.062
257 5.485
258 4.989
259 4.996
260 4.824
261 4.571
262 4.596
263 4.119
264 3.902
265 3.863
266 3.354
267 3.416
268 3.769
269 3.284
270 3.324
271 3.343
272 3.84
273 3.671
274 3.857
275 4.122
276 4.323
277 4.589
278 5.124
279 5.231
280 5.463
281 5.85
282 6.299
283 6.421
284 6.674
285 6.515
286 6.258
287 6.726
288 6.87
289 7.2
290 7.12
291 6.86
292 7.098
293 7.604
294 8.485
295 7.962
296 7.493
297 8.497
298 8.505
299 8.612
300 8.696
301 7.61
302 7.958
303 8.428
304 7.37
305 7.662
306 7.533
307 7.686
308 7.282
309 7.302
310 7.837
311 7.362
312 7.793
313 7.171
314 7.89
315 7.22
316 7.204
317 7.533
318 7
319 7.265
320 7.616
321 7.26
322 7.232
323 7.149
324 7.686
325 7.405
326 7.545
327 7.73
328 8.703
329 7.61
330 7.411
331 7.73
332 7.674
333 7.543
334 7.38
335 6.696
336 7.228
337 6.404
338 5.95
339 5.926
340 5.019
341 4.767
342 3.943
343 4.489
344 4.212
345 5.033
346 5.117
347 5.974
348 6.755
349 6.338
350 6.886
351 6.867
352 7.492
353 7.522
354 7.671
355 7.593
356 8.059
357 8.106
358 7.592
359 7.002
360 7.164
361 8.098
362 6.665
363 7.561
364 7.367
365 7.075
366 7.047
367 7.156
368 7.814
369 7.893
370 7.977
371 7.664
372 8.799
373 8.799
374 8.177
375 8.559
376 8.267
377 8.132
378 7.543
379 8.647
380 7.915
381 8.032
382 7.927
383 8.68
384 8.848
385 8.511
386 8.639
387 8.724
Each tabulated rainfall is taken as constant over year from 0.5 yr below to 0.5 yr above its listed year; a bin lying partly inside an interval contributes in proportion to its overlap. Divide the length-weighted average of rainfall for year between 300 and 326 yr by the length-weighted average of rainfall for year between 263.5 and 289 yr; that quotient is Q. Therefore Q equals 1.55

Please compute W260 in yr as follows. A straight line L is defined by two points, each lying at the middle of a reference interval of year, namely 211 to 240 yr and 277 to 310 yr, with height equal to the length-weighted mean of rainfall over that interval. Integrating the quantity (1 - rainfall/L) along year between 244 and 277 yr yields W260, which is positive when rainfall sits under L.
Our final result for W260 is 9.93 yr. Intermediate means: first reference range 7.03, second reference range 7.17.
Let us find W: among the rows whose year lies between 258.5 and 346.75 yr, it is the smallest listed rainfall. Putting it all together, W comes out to 3.284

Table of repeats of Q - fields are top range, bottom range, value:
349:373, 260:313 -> 1.23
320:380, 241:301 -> 1.22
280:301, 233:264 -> 1.18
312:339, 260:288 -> 1.55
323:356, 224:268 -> 1.09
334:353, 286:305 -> 0.77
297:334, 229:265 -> 1.24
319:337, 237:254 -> 1.13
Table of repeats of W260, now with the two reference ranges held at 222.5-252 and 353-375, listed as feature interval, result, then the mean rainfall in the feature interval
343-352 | 2.0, 5.91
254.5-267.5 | 4.5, 4.63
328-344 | 2.4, 6.39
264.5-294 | 7.7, 5.3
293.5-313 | -1.5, 7.88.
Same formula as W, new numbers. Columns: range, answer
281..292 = 5.85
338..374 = 3.943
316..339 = 5.926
